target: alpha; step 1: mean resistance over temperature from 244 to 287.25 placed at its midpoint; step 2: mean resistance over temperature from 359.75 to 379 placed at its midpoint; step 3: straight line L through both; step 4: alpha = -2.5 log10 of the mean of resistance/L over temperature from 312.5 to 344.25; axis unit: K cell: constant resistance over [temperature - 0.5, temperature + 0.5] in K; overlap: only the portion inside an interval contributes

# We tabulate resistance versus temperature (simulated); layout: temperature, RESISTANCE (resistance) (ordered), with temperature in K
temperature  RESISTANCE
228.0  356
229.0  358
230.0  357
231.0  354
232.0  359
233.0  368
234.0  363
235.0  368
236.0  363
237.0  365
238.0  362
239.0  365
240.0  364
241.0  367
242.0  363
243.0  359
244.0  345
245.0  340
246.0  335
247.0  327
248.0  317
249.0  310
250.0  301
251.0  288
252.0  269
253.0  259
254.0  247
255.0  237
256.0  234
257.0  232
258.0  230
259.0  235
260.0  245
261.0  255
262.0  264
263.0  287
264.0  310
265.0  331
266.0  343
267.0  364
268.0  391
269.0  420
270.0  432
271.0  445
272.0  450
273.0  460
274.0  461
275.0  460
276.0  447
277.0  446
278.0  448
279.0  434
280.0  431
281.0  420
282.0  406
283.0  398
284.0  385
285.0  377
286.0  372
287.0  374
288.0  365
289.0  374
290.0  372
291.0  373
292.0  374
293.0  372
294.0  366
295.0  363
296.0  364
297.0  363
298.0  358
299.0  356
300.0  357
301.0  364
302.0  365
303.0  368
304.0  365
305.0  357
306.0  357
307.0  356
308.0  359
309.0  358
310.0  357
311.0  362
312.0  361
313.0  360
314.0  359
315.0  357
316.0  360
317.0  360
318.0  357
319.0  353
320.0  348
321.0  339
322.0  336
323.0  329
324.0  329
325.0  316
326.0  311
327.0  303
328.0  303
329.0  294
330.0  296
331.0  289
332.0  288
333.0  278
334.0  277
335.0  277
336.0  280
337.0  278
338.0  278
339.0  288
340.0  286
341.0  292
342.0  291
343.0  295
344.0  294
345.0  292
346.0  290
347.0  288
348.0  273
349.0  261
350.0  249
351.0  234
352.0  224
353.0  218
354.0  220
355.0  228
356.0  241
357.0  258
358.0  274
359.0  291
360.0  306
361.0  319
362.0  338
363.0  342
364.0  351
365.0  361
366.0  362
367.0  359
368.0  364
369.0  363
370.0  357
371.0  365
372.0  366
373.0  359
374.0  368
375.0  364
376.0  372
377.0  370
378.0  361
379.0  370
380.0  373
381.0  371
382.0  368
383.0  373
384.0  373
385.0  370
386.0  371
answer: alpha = 0.13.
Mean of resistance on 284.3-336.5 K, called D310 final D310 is 345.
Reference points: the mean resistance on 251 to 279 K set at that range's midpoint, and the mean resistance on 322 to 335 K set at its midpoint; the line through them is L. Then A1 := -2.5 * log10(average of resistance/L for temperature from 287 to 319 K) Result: -0.14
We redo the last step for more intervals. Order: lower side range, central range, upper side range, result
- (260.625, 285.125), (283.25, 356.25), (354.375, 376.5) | 0.13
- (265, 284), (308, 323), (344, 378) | 0.04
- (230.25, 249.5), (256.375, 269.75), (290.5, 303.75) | 0.18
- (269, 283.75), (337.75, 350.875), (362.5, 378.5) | 0.33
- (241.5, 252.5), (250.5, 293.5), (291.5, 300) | -0.03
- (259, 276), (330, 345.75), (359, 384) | 0.25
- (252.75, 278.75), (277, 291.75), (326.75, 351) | -0.20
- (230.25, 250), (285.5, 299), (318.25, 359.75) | -0.16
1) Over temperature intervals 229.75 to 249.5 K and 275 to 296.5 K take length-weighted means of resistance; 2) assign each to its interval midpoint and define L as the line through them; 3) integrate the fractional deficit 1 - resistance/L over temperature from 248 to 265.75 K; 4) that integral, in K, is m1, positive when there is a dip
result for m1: 4.8 K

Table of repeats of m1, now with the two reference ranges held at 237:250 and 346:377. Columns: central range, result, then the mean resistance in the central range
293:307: -1.4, 362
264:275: -2.3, 407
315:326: -0.7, 342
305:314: -0.9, 359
